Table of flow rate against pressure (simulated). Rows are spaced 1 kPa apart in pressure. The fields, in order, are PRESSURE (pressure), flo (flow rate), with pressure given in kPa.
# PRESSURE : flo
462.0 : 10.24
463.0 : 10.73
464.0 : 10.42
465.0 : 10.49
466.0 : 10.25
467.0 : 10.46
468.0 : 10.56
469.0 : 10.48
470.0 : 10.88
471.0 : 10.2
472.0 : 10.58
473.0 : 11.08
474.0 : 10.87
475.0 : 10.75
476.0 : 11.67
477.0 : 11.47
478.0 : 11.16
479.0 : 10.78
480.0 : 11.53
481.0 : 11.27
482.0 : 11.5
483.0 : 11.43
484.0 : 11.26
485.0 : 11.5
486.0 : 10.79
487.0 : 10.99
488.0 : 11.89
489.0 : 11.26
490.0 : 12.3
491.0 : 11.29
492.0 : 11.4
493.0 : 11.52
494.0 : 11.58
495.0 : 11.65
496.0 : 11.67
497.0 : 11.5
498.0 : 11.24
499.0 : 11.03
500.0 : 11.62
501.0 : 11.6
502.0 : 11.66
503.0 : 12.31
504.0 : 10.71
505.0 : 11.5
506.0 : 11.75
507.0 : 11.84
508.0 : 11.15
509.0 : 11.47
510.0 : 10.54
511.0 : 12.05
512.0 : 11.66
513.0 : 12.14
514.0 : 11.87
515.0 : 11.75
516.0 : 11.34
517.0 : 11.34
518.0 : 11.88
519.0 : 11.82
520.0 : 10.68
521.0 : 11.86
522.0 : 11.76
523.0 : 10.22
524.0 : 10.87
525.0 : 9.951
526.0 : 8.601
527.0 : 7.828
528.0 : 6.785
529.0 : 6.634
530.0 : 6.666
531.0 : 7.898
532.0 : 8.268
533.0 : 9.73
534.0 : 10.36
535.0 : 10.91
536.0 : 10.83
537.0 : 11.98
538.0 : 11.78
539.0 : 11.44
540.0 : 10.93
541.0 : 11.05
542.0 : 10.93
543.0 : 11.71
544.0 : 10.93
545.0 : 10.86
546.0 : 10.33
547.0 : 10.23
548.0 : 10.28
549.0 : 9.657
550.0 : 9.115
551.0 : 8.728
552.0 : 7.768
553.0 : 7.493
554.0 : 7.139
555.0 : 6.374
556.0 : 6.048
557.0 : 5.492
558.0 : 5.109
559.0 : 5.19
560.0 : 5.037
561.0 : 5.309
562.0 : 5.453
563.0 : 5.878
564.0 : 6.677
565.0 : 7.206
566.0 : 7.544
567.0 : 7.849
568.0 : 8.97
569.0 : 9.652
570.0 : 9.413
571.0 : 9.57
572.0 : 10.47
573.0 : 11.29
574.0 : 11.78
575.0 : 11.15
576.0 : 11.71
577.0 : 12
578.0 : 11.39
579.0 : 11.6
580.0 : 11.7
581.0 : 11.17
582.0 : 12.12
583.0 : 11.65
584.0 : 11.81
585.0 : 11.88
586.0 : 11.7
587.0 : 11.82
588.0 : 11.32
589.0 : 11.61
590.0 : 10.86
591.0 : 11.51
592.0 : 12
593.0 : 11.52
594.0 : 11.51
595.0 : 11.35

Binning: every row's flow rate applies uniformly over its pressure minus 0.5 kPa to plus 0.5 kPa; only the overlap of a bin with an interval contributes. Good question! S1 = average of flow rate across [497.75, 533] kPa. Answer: 10.6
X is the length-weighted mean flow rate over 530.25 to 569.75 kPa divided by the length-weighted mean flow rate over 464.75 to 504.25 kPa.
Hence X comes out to 0.77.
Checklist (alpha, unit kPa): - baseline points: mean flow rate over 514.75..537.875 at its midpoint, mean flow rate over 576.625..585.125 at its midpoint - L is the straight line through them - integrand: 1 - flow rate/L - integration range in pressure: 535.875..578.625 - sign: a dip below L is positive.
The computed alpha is 7.3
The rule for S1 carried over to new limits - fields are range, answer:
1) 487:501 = 11.5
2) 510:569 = 9.26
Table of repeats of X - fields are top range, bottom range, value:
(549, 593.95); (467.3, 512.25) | 0.83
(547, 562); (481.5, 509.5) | 0.62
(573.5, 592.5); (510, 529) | 1.09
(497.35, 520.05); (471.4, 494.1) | 1.02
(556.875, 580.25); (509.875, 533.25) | 0.85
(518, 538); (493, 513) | 0.85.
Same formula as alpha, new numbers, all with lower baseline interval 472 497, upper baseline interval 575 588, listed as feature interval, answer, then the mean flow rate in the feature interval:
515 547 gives 3.4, 10.3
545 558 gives 3.8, 8.2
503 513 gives -0.1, 11.5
